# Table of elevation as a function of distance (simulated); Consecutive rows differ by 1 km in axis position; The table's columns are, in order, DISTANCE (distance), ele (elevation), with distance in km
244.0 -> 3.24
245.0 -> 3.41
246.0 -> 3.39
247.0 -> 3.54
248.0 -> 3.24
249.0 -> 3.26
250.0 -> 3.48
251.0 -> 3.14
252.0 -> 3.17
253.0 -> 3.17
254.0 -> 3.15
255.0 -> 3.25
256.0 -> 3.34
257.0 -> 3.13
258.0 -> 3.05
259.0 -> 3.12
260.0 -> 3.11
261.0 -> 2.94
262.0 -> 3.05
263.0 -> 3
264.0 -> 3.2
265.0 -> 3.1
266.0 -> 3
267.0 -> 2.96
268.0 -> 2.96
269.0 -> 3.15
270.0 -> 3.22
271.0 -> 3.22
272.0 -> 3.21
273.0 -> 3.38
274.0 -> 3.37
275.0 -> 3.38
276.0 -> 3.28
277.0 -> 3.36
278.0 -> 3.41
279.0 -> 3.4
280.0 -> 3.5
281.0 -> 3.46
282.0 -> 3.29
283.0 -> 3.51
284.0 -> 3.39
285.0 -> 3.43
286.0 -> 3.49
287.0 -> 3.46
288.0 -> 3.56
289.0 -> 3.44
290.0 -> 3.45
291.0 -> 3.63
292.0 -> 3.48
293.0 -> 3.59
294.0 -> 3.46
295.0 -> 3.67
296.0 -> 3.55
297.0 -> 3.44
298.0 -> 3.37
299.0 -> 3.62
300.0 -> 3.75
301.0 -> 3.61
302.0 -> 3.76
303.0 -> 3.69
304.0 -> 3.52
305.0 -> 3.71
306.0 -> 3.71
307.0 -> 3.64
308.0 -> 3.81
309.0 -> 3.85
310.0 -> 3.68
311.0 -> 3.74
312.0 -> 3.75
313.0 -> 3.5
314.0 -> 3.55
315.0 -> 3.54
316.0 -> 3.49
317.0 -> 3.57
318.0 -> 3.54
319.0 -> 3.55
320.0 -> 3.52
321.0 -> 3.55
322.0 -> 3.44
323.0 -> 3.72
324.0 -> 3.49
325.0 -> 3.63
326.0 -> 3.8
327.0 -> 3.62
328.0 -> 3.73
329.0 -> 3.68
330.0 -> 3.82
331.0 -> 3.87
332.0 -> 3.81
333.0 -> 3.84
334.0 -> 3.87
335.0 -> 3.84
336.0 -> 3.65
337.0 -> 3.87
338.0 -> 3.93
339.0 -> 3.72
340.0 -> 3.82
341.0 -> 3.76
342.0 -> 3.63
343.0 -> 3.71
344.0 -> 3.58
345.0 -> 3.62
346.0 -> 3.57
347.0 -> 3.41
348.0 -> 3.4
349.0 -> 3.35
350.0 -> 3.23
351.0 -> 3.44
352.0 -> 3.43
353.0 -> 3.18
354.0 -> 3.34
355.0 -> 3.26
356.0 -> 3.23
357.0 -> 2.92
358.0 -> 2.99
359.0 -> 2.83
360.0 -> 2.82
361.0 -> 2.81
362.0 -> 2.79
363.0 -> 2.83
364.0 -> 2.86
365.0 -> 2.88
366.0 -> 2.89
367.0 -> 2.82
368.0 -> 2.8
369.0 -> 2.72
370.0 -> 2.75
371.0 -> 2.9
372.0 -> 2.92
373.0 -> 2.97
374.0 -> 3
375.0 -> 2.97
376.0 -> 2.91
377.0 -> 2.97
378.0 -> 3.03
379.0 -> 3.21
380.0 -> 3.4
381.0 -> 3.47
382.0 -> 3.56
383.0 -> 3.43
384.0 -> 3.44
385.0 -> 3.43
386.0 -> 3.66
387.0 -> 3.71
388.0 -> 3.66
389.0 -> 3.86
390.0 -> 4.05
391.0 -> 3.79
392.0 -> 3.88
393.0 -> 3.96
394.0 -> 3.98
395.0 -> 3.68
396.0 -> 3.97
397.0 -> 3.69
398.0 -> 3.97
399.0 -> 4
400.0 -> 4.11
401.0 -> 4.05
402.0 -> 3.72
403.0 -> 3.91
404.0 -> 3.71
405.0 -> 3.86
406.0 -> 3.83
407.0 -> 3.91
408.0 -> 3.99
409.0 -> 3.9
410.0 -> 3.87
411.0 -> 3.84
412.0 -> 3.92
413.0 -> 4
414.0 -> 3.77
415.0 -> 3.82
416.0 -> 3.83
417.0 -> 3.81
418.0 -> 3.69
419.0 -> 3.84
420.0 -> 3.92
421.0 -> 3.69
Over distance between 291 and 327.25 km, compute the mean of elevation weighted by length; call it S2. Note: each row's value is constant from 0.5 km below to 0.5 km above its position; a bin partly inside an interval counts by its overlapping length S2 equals 3.61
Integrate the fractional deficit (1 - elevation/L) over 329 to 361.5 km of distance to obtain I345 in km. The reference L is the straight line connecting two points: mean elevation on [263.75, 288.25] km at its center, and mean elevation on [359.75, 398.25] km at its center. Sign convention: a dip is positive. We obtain -1.9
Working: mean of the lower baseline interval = 3.31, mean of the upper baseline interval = 3.29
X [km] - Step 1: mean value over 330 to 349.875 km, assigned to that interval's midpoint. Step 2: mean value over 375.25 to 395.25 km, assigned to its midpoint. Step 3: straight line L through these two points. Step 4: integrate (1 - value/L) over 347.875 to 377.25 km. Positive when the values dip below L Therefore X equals 5.0 km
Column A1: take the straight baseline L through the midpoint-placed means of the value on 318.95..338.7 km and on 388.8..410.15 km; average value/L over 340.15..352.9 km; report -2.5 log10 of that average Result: 0.075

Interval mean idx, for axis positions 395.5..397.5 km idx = 3.83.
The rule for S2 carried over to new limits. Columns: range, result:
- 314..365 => 3.47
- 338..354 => 3.53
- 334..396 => 3.35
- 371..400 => 3.52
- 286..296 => 3.53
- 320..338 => 3.72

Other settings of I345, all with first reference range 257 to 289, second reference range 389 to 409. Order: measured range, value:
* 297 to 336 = -2.0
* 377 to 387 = 1.1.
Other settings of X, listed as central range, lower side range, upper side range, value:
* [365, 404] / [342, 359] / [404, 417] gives 2.2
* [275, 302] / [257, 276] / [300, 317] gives -0.6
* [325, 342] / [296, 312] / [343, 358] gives -1.5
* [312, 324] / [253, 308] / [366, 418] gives -0.4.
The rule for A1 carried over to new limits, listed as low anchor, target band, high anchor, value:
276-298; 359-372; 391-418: 0.30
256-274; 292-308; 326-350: -0.07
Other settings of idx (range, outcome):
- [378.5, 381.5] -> 3.36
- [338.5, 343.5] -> 3.73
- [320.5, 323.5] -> 3.57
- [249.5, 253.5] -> 3.24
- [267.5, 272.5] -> 3.15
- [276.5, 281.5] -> 3.43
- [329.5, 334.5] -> 3.84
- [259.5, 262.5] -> 3.03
